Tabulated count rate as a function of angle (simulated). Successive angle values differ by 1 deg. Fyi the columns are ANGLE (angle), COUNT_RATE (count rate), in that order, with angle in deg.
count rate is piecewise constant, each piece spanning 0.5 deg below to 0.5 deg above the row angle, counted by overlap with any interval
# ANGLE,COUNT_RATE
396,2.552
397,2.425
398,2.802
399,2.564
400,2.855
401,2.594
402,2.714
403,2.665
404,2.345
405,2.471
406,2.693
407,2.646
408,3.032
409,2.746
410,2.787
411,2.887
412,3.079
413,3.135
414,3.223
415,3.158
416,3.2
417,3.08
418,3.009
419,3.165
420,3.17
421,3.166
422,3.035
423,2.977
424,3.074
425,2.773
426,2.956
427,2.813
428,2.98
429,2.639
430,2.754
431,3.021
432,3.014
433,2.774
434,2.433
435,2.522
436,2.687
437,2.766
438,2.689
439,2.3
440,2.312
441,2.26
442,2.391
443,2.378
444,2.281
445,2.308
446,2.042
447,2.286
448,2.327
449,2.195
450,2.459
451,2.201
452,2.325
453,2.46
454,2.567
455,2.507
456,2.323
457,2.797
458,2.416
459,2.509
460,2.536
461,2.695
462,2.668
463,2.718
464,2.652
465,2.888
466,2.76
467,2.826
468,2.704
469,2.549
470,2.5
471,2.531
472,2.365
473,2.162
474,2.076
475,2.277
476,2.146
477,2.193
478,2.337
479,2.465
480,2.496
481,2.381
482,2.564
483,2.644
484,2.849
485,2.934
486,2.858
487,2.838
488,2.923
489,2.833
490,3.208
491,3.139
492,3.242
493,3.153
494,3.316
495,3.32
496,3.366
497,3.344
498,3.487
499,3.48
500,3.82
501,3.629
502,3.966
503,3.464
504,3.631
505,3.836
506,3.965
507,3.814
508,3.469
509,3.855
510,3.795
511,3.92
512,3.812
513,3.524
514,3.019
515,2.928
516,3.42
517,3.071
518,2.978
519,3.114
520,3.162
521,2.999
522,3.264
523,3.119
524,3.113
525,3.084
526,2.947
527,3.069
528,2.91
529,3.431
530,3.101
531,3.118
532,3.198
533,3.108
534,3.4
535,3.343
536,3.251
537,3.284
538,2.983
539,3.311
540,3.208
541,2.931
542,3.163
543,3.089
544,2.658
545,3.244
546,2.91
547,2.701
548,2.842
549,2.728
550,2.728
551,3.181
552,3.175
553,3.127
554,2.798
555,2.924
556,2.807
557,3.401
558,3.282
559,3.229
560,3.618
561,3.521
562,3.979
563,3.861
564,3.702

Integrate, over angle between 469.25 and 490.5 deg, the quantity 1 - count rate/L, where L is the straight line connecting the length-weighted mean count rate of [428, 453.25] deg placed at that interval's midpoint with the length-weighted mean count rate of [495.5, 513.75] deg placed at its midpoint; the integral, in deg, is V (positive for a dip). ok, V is 4.4 deg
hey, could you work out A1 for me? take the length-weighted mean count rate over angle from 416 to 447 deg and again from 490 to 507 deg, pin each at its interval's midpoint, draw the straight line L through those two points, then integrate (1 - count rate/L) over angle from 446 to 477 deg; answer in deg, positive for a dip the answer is 6.1 deg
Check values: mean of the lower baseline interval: 2.73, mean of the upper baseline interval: 3.51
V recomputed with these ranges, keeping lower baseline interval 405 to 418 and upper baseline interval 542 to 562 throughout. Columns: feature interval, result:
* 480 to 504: -1.1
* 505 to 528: -2.2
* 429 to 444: 2.0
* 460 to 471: 1.2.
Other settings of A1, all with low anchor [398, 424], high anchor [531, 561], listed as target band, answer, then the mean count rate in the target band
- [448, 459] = 2.0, 2.42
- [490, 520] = -4.3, 3.47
